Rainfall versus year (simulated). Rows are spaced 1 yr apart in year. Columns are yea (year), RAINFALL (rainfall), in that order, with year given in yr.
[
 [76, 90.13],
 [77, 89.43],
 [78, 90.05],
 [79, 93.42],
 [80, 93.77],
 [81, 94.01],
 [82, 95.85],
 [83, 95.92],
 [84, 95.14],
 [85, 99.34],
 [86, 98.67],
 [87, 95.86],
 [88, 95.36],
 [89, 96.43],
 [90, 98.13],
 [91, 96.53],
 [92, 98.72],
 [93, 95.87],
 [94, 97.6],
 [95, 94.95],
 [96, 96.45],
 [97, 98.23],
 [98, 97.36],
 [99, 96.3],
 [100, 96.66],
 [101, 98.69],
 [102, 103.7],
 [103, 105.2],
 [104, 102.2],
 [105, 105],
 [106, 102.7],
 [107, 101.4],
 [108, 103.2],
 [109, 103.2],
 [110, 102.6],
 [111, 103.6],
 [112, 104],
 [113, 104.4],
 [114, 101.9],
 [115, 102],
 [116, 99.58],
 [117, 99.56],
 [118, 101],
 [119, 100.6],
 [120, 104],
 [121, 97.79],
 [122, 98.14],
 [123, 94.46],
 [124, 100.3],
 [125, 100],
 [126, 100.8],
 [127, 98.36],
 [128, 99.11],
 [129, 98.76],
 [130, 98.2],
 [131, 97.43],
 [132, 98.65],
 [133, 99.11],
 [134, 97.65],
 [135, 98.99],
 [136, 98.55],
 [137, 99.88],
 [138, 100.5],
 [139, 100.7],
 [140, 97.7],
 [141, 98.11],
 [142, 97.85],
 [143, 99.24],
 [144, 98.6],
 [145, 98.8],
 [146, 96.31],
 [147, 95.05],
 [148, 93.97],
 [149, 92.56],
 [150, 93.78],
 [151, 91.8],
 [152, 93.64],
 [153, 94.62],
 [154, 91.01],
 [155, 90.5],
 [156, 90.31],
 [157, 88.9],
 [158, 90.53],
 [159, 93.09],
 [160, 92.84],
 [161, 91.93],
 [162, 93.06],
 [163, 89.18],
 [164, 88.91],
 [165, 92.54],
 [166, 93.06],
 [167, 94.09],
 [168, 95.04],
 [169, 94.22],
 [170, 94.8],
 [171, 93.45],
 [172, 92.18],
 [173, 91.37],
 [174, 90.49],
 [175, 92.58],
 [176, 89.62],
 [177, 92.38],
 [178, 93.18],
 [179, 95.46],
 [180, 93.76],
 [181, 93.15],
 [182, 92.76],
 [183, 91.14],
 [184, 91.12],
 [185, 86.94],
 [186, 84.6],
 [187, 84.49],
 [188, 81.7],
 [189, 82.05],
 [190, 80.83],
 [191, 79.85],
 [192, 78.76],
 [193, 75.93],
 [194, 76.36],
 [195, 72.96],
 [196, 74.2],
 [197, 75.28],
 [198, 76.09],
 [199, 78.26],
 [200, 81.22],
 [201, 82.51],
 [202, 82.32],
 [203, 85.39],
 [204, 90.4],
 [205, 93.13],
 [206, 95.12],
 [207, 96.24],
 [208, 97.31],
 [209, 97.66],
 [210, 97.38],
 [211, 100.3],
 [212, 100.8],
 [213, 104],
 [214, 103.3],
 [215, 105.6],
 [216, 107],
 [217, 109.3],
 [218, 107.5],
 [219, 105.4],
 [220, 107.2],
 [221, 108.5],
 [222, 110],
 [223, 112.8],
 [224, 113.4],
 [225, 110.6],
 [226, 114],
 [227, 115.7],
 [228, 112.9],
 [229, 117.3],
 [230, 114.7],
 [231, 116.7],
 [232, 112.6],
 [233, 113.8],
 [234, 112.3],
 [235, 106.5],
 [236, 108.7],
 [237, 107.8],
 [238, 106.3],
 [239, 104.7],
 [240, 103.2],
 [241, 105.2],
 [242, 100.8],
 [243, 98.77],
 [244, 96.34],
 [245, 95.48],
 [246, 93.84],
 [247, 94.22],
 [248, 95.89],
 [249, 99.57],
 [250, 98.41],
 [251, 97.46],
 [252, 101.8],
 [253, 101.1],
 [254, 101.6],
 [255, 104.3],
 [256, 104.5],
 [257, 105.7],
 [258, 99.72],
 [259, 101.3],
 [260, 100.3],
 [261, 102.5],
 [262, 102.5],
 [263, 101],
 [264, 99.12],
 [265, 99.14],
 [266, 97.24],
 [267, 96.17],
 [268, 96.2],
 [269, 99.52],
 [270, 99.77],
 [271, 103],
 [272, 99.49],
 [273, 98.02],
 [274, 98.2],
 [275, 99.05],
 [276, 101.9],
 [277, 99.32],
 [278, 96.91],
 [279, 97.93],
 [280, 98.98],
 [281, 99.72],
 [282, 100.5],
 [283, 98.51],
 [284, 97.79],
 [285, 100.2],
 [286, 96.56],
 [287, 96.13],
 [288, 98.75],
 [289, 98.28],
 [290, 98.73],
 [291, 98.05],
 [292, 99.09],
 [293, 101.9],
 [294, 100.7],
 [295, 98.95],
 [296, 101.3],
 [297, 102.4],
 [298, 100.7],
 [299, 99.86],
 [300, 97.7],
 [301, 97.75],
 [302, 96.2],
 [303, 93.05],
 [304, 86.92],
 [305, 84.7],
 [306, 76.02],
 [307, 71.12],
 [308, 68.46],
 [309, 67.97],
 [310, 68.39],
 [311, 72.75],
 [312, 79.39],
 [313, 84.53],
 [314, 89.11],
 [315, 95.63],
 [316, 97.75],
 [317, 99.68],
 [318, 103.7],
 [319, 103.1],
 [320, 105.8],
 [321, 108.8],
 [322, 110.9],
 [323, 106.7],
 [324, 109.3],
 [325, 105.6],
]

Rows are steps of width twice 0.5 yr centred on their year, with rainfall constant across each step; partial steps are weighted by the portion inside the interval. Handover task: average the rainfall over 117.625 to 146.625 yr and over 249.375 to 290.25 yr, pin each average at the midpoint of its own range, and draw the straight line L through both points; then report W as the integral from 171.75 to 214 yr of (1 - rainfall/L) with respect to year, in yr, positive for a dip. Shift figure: 4.8 yr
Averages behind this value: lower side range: 98.9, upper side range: 99.7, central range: 88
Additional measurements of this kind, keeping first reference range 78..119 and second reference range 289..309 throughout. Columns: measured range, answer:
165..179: 0.6 yr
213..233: -3.3 yr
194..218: 1.0 yr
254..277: -1.6 yr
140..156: 0.4 yr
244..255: -0.4 yr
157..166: 0.5 yr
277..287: -0.5 yr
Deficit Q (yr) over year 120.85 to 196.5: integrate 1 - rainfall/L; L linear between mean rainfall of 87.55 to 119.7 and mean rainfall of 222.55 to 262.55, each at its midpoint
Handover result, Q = 7.1 yr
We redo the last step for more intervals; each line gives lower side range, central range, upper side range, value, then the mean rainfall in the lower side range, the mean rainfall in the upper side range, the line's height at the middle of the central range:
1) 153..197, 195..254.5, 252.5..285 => -3.7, 88.6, 100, 94.7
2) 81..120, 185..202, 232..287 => 3.5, 99.6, 101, 100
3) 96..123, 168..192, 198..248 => 2.9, 101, 102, 102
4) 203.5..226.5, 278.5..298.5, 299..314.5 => -2.8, 104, 82.8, 87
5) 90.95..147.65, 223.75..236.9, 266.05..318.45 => -2.3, 99.6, 94.3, 96.2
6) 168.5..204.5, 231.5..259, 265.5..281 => -2.3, 85.9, 98.8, 94.6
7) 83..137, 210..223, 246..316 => -1.1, 99.5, 95.8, 97.2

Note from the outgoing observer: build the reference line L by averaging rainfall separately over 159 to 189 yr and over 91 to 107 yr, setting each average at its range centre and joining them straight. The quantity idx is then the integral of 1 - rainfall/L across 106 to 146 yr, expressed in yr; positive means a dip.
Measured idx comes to -1.5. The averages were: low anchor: 99.3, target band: 100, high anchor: 91.3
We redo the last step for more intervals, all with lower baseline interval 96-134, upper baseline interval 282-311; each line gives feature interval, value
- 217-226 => -1.3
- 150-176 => 1.6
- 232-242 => -1.3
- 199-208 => 0.8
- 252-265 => -1.1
